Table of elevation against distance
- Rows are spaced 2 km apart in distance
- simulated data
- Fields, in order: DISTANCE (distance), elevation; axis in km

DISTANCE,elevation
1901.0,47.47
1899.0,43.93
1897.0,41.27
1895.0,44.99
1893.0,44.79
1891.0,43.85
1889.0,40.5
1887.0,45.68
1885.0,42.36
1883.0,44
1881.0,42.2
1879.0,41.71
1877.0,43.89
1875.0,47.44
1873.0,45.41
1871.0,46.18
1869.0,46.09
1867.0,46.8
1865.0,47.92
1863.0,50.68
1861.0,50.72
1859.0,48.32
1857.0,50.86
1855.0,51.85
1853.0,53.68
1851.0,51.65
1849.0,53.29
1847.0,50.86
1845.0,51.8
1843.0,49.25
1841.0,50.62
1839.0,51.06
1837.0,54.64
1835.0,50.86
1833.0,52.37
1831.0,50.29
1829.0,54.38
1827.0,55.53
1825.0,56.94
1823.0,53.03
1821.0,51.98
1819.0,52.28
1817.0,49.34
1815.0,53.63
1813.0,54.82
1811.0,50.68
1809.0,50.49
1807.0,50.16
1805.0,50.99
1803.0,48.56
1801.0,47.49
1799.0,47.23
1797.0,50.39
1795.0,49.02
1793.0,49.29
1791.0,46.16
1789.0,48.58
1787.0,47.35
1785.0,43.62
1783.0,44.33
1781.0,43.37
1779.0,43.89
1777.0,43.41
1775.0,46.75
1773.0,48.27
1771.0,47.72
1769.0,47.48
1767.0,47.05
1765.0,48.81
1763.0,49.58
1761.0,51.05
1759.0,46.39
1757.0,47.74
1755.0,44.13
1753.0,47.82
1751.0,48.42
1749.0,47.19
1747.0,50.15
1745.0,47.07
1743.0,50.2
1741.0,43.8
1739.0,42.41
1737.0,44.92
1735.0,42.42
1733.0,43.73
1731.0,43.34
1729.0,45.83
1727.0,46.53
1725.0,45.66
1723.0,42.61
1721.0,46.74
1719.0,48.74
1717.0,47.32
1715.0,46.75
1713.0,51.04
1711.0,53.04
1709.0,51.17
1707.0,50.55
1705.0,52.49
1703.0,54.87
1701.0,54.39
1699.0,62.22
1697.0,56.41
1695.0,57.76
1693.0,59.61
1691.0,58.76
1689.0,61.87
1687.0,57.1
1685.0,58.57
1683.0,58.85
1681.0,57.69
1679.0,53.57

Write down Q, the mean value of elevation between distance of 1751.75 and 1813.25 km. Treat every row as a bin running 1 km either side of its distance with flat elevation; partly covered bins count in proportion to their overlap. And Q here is 47.7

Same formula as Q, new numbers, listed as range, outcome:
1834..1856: 51.8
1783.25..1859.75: 50.8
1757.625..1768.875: 48.5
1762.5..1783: 46.4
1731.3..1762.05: 46.4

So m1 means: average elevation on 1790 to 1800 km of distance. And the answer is 48.4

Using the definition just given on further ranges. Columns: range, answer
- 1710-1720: 49.4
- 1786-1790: 48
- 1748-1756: 46.9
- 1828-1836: 52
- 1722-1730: 45.2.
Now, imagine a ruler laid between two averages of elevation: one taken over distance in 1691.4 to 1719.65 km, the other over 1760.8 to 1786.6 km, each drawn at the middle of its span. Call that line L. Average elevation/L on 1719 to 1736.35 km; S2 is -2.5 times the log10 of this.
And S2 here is 0.14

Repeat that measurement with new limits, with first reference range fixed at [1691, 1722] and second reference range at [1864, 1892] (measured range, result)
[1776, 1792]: 0.095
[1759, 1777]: 0.046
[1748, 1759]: 0.083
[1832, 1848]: -0.110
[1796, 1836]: -0.087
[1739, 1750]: 0.088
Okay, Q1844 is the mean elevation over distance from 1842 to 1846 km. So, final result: 50.5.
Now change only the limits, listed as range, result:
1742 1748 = 49.1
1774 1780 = 44.7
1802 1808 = 49.9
